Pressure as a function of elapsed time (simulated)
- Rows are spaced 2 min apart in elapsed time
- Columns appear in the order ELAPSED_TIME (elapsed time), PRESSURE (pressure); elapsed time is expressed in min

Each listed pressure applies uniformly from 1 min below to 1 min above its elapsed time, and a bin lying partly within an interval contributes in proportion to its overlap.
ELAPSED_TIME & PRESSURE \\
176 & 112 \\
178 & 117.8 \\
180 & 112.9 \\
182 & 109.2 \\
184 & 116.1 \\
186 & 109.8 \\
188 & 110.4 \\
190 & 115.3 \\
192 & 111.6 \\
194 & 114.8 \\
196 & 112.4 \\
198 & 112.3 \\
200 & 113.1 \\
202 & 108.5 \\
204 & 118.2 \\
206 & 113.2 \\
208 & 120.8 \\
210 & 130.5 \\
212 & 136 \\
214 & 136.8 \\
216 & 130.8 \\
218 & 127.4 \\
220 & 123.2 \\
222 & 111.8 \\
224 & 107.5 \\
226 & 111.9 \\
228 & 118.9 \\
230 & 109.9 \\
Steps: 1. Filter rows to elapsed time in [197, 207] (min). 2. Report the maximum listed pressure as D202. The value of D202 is 118.2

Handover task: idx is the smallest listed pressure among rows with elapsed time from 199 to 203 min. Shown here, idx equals 108.5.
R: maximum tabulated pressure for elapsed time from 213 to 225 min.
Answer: 136.8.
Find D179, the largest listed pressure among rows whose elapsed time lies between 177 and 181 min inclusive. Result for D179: 117.8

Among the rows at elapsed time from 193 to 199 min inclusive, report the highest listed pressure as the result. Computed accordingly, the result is 114.8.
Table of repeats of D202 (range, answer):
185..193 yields 115.3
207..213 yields 136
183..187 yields 116.1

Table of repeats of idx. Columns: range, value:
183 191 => 109.8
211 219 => 127.4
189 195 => 111.6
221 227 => 107.5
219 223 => 111.8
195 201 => 112.3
